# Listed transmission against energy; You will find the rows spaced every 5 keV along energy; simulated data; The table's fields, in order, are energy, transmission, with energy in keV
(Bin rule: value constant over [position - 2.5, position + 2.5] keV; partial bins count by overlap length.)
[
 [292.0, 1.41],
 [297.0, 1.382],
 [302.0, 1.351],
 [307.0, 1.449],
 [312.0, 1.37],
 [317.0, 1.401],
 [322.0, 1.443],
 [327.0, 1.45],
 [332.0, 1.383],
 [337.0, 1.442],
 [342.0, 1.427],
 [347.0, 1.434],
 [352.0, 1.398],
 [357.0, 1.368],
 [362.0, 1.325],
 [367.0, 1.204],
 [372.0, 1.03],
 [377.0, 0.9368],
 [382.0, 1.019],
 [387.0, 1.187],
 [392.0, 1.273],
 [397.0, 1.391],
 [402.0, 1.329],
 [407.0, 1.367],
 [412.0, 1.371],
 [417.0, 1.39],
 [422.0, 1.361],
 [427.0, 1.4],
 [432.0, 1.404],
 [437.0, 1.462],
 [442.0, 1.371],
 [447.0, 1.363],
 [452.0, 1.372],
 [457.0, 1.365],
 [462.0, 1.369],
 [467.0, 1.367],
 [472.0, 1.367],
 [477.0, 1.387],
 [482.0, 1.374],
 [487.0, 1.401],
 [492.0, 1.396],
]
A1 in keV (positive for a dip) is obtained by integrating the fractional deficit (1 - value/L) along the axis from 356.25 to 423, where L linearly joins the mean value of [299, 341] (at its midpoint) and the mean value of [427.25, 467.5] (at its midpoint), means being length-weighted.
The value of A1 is 7.1 keV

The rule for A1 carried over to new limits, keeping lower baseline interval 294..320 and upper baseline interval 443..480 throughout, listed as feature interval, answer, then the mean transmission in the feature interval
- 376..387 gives 2.8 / 1.03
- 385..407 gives 1.2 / 1.31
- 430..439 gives -0.4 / 1.43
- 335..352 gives -0.5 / 1.43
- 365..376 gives 2.3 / 1.09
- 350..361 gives 0.1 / 1.37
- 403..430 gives 0.0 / 1.38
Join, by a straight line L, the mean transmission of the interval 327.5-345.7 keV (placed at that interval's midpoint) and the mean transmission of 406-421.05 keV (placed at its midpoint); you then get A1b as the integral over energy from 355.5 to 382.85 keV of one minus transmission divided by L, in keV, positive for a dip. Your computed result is 5.0 keV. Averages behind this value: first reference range 1.42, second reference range 1.38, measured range 1.15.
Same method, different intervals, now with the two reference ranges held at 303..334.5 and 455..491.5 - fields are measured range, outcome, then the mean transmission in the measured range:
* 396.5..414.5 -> 0.4 keV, 1.36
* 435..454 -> -0.1 keV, 1.39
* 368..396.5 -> 5.7 keV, 1.12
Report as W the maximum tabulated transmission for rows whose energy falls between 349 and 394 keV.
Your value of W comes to 1.398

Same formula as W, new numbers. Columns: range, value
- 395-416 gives 1.391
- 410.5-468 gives 1.462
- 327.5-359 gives 1.442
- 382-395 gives 1.273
